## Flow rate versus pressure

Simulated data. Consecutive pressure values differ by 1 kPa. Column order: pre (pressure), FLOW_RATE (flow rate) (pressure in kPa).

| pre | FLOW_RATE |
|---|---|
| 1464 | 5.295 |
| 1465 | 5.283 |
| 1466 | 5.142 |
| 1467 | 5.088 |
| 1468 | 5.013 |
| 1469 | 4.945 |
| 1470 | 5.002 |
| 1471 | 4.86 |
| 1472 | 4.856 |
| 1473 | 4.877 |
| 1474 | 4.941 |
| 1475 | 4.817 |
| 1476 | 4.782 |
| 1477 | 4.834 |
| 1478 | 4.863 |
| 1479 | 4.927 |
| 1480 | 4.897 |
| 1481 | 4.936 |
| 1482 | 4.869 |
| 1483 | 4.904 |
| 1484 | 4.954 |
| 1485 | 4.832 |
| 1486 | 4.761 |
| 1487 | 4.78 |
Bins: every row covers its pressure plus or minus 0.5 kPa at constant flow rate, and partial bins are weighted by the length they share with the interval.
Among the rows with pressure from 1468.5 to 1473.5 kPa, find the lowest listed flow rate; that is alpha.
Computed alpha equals 4.856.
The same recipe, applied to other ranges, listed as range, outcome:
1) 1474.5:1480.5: 4.782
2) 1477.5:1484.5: 4.863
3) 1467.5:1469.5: 4.945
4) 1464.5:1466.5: 5.142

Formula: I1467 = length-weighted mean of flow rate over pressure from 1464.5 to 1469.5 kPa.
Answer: 5.09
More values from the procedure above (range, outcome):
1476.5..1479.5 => 4.87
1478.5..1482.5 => 4.91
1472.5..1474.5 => 4.91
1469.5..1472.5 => 4.91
